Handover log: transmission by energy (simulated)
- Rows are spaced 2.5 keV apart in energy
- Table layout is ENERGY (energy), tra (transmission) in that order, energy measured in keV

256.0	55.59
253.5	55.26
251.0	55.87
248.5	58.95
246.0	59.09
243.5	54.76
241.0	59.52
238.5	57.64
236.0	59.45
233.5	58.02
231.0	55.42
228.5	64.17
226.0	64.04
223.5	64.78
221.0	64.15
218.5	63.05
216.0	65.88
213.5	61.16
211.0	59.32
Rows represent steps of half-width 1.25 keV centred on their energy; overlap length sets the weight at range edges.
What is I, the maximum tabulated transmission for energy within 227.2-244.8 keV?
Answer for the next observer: 64.17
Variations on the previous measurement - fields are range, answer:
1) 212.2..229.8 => 65.88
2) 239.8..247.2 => 59.52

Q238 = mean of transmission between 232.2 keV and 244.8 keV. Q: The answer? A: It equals 57.9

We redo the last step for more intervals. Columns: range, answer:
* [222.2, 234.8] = 61.3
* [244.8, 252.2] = 58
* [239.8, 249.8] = 58.1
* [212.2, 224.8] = 63.8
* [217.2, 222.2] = 63.6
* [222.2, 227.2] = 64.4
